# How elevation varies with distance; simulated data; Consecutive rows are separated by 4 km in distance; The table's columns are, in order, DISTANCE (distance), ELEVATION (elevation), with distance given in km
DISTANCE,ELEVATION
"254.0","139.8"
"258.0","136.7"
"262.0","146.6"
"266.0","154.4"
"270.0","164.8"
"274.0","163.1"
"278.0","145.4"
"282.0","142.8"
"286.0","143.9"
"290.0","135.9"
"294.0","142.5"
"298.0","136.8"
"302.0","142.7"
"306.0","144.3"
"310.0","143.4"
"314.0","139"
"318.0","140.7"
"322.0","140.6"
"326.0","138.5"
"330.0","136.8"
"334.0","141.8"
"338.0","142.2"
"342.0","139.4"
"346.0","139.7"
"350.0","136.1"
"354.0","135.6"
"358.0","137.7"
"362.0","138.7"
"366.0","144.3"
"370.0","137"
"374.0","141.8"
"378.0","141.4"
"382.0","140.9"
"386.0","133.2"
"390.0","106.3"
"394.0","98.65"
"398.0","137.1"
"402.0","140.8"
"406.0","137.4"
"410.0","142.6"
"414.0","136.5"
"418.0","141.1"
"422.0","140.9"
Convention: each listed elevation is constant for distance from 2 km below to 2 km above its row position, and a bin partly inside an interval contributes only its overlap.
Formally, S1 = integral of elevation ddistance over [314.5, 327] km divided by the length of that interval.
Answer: 140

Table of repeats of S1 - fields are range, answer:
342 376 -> 139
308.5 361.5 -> 139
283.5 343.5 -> 141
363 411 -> 133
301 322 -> 142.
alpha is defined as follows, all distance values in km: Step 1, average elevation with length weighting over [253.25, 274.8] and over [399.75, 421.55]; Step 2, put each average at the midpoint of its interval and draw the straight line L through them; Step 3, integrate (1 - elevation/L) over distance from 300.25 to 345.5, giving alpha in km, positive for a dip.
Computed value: 1.73 km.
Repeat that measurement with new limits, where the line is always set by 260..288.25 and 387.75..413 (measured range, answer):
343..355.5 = 0.0 km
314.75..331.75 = 0.4 km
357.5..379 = -1.1 km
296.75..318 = 0.6 km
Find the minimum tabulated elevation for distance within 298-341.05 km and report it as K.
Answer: 136.8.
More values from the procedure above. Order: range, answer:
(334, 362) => 135.6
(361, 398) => 98.65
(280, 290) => 135.9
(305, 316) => 139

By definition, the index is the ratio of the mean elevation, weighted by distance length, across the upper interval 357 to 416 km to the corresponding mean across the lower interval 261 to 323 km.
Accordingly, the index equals 0.92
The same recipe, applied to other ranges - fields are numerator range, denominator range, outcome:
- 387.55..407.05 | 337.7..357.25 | 0.89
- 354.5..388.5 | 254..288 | 0.93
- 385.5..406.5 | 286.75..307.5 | 0.88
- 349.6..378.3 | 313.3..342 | 0.99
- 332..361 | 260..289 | 0.92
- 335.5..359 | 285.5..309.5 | 0.98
